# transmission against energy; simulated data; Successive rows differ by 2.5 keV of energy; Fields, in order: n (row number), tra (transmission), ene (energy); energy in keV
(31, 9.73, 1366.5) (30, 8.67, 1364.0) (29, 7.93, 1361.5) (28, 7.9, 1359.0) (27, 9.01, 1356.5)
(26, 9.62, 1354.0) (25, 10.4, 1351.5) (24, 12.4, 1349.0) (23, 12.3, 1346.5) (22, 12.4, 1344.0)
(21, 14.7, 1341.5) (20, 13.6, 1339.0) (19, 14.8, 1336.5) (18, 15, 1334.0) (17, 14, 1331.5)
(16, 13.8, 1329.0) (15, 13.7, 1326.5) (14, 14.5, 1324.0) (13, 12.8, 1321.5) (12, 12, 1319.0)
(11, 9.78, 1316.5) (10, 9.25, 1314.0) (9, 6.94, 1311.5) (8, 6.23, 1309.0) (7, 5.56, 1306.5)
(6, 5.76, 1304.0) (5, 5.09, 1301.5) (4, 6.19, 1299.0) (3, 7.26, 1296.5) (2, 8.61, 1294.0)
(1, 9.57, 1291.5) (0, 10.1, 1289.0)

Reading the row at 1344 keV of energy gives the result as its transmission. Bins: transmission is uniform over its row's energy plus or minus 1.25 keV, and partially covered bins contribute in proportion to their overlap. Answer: 12.4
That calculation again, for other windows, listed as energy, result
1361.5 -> 7.93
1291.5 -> 9.57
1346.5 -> 12.3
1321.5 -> 12.8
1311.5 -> 6.94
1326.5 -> 13.7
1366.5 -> 9.73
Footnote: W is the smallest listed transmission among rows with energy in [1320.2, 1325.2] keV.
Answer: 12.8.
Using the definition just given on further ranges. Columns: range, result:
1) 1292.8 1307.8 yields 5.09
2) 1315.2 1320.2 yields 9.78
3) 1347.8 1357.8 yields 9.01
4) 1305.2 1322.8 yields 5.56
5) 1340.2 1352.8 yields 10.4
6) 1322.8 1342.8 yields 13.6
